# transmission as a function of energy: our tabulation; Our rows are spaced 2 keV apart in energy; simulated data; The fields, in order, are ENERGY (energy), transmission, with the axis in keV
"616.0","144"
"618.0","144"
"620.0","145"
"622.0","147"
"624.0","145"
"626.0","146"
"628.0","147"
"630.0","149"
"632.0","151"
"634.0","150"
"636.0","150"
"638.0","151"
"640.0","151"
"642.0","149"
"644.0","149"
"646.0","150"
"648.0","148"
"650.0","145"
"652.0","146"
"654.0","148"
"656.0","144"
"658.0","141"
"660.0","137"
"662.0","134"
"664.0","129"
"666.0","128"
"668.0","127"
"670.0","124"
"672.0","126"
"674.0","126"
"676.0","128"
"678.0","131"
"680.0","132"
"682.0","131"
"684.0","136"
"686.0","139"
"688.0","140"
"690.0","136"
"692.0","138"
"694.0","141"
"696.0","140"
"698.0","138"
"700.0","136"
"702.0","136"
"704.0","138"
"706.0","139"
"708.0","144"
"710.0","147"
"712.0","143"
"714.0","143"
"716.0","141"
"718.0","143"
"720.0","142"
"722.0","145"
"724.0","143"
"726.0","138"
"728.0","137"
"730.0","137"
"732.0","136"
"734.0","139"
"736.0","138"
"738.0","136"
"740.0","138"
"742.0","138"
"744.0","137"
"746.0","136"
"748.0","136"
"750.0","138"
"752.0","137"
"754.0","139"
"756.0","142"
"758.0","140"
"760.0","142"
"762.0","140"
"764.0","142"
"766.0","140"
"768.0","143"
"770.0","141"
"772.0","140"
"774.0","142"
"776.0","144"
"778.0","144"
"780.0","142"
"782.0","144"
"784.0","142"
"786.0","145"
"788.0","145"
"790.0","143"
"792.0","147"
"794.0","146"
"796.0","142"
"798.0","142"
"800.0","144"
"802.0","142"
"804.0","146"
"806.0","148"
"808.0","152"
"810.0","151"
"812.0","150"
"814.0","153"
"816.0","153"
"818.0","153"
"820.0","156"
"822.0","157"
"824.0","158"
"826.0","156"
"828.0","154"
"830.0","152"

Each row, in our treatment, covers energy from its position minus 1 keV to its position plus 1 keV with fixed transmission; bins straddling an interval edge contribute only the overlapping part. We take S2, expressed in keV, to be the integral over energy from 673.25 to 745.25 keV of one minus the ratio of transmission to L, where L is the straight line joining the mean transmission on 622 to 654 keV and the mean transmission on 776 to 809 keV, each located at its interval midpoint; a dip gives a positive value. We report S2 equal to 4.2 keV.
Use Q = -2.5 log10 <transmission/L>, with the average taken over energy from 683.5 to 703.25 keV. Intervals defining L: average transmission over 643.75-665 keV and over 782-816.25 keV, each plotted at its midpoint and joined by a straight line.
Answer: 0.04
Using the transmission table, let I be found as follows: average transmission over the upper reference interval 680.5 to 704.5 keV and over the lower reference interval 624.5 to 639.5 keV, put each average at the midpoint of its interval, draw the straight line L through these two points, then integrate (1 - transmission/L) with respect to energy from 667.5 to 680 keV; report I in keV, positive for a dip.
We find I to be 1.2 keV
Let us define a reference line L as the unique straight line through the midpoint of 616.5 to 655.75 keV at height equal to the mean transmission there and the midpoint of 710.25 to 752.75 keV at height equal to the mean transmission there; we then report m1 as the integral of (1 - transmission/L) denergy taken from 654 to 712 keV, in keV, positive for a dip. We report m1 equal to 3.2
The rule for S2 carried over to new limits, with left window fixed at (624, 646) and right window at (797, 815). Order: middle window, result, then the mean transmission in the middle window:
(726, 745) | 1.4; 137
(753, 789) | 1.4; 142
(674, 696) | 2.0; 135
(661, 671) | 1.4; 128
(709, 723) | 0.5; 143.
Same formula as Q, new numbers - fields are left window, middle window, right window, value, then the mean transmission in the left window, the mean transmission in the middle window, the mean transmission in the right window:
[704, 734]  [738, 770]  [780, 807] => 0.026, 141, 139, 144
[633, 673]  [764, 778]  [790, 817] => 0.031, 141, 142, 147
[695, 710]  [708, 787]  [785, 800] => 0.009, 139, 141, 144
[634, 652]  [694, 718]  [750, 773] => 0.029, 149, 141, 140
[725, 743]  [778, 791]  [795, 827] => 0.017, 137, 144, 150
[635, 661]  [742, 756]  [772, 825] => 0.073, 147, 138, 147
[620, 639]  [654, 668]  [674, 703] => 0.045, 148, 136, 136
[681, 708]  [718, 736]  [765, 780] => -0.001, 138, 140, 142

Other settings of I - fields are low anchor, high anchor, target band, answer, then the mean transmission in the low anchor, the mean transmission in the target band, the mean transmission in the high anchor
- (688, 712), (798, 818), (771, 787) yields 0.4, 140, 143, 149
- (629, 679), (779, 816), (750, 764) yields 0.4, 140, 140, 146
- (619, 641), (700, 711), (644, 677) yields 1.9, 148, 137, 140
